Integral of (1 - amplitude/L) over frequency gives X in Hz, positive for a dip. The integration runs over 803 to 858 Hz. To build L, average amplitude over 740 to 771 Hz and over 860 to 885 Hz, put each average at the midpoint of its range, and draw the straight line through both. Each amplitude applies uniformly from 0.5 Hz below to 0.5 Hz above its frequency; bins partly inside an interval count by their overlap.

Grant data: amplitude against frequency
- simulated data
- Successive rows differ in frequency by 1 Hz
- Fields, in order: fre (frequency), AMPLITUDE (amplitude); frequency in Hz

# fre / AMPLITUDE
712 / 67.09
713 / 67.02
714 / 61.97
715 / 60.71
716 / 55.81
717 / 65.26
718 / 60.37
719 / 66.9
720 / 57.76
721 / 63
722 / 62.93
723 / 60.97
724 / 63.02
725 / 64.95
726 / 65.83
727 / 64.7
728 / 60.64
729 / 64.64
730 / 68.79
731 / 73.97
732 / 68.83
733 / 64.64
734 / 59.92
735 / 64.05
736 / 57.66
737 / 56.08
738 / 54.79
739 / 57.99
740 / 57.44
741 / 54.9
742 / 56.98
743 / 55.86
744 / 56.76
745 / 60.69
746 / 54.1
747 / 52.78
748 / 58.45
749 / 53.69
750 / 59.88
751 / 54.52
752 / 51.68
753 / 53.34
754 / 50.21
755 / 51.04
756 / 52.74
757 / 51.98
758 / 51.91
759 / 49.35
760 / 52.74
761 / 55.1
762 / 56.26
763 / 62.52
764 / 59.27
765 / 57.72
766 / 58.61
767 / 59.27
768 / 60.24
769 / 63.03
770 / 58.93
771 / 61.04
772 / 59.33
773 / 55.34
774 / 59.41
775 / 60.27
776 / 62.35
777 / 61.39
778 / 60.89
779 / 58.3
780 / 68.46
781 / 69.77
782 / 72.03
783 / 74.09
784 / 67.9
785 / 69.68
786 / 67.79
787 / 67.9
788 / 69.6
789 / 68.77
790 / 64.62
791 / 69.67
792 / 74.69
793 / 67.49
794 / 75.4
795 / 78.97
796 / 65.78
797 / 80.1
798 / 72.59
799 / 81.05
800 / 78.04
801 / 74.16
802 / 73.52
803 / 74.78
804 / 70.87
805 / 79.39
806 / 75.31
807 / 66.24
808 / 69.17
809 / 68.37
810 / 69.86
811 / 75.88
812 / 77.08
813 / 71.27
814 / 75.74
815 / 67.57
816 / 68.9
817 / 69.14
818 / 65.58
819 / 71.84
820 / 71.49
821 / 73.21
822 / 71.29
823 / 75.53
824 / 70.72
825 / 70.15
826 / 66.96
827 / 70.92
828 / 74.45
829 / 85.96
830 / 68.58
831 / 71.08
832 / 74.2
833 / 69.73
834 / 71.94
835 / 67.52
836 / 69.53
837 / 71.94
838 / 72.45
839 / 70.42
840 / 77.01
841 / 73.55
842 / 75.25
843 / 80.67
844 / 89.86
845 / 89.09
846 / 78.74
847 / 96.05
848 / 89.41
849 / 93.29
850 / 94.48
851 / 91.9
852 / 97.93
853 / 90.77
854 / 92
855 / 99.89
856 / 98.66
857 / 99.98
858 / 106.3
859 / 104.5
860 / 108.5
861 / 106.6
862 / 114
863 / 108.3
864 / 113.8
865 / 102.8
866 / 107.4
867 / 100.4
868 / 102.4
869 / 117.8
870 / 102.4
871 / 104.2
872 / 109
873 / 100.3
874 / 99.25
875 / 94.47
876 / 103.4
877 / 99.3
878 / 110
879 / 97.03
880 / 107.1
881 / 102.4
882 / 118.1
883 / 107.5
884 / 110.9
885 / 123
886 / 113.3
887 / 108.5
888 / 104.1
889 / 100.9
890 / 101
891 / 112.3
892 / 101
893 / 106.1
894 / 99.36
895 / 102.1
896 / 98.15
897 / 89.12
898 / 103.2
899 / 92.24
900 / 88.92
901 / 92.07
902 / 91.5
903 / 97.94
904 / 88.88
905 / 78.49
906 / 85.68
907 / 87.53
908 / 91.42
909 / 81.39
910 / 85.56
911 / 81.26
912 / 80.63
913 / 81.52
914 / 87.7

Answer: 6.5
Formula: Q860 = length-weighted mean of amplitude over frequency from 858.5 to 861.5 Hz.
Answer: 107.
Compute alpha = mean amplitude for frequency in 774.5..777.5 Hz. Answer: 61.3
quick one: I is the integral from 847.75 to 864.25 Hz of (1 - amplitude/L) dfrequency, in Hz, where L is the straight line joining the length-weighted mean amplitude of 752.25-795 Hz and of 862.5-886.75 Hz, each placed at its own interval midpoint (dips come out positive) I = -0.4 Hz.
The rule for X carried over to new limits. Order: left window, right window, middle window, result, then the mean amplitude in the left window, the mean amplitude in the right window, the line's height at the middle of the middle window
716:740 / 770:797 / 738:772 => 4.5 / 62.7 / 66.7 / 64.6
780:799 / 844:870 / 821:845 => 4.3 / 71.1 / 100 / 89.8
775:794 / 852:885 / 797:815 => 0.7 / 67.5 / 105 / 77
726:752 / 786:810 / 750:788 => 3.7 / 59.7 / 72.3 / 66.1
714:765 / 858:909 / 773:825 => 4.2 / 58.8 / 102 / 76.6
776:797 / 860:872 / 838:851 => 1.8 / 68.8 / 107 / 97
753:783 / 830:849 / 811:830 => 0.1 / 58.8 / 77.3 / 72.4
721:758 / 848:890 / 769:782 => 1.8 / 58.9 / 104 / 71.4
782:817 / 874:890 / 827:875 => 1.5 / 72.1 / 106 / 93.4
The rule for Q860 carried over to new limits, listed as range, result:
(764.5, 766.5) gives 58.2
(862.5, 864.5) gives 111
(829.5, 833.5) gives 70.9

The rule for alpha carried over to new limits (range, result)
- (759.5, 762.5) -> 54.7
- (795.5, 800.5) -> 75.5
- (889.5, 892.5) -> 105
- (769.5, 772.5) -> 59.8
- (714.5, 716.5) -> 58.3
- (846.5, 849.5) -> 92.9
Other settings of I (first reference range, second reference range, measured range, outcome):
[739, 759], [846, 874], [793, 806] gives 0.1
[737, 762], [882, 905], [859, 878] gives -2.5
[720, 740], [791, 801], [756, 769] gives 2.3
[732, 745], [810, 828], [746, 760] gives 1.8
